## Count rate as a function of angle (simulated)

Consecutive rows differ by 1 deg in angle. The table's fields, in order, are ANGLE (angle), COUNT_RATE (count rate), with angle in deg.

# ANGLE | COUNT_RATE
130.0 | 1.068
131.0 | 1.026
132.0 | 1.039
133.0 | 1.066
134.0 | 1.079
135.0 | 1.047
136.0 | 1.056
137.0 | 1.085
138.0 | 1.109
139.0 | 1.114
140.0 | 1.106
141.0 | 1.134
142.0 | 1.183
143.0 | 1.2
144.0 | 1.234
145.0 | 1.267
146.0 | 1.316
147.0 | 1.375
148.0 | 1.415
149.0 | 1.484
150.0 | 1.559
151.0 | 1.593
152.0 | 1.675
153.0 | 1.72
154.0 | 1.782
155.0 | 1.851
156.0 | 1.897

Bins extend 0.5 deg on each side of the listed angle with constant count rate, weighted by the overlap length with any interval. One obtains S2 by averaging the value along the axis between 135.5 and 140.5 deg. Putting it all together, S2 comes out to 1.09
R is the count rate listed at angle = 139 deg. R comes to 1.114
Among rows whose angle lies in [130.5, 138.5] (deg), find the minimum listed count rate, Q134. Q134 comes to 1.026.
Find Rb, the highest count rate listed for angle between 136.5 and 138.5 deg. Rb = 1.109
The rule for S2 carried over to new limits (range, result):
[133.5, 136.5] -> 1.06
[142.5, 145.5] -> 1.23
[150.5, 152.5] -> 1.63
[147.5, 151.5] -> 1.51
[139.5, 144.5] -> 1.17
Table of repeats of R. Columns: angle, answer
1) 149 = 1.484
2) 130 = 1.068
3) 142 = 1.183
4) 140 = 1.106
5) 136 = 1.056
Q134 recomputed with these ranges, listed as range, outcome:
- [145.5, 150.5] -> 1.316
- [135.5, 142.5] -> 1.056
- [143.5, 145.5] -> 1.234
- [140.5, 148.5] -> 1.134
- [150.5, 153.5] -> 1.593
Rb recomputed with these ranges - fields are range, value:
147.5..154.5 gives 1.782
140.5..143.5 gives 1.2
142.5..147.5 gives 1.375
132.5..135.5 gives 1.079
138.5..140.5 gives 1.114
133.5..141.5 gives 1.134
